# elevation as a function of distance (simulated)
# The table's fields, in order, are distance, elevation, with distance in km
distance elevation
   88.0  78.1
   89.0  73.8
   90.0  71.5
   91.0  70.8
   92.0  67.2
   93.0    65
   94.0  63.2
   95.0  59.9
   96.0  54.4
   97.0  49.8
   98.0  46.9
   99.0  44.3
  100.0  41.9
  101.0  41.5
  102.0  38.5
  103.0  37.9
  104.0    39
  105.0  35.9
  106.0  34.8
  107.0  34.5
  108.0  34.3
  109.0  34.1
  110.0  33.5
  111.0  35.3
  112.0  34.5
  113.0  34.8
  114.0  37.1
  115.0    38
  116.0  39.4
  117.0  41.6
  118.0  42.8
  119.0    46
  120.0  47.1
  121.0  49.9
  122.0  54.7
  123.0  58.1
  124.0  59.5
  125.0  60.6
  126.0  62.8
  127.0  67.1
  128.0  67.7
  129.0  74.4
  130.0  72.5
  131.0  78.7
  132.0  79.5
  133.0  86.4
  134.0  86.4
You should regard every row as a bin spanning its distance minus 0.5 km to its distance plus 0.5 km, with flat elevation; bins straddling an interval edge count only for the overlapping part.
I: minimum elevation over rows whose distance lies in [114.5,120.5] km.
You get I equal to 38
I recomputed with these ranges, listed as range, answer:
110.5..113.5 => 34.5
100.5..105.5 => 35.9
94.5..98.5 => 46.9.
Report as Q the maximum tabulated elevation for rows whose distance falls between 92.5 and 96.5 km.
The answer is 65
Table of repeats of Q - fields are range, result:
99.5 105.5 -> 41.9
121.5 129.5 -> 74.4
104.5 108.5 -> 35.9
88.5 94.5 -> 73.8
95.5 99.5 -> 54.4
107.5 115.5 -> 38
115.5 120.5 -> 47.1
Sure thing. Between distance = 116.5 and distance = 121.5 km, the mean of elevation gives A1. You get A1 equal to 45.5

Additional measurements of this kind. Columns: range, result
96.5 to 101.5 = 44.9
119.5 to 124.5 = 53.9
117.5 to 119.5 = 44.4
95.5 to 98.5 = 50.4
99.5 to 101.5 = 41.7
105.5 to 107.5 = 34.6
